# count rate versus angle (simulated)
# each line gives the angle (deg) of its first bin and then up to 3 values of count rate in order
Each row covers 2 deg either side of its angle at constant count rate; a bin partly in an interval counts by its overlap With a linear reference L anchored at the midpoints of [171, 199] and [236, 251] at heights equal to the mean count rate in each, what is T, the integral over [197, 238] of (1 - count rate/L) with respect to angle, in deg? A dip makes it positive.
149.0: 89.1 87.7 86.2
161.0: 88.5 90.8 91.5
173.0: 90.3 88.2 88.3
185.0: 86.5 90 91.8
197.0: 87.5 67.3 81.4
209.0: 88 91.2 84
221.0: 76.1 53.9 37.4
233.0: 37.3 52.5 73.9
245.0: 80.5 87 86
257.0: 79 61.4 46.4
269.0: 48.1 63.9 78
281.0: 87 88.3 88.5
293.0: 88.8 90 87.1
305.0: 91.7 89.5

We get 6.7 deg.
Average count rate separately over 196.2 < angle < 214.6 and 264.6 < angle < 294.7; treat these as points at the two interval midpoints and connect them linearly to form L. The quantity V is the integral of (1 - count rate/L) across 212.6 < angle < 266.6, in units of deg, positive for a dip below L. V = 8.2 deg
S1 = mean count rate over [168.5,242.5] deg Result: 76.4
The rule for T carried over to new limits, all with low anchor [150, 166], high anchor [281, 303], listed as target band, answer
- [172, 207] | 1.06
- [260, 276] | 5.86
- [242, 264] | 2.80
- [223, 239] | 7.80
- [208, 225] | 1.40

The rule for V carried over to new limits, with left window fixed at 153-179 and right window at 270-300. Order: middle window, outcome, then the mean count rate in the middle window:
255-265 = 2.2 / 65.4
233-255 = 3.2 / 72.5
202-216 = 0.2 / 85.3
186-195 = -0.3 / 90.4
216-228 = 2.6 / 67.5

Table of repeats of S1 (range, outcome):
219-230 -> 57.5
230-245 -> 56.9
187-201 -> 86.6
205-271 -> 68.1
